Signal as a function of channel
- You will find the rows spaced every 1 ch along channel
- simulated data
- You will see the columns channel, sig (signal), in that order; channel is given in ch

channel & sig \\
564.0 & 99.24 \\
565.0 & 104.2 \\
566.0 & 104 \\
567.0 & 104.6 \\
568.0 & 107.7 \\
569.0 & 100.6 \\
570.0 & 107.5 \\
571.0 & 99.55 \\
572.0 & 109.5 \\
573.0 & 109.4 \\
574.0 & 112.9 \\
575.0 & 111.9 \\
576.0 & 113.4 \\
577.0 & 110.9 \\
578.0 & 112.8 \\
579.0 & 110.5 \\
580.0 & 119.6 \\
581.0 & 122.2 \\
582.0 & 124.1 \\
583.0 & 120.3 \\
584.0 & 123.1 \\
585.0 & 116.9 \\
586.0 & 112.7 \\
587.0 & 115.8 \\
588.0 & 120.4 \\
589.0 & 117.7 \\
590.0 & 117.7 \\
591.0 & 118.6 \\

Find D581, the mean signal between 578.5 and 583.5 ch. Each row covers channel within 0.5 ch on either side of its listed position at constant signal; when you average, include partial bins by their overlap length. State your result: 119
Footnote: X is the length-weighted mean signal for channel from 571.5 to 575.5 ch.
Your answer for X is 111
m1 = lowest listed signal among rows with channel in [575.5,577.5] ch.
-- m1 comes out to 110.9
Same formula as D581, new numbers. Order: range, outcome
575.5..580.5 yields 113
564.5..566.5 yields 104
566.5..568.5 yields 106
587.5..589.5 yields 119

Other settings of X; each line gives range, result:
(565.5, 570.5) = 105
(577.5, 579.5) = 112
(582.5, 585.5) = 120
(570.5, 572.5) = 105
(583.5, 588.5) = 118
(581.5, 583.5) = 122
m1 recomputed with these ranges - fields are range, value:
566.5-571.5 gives 99.55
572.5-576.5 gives 109.4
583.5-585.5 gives 116.9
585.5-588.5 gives 112.7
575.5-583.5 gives 110.5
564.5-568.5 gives 104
